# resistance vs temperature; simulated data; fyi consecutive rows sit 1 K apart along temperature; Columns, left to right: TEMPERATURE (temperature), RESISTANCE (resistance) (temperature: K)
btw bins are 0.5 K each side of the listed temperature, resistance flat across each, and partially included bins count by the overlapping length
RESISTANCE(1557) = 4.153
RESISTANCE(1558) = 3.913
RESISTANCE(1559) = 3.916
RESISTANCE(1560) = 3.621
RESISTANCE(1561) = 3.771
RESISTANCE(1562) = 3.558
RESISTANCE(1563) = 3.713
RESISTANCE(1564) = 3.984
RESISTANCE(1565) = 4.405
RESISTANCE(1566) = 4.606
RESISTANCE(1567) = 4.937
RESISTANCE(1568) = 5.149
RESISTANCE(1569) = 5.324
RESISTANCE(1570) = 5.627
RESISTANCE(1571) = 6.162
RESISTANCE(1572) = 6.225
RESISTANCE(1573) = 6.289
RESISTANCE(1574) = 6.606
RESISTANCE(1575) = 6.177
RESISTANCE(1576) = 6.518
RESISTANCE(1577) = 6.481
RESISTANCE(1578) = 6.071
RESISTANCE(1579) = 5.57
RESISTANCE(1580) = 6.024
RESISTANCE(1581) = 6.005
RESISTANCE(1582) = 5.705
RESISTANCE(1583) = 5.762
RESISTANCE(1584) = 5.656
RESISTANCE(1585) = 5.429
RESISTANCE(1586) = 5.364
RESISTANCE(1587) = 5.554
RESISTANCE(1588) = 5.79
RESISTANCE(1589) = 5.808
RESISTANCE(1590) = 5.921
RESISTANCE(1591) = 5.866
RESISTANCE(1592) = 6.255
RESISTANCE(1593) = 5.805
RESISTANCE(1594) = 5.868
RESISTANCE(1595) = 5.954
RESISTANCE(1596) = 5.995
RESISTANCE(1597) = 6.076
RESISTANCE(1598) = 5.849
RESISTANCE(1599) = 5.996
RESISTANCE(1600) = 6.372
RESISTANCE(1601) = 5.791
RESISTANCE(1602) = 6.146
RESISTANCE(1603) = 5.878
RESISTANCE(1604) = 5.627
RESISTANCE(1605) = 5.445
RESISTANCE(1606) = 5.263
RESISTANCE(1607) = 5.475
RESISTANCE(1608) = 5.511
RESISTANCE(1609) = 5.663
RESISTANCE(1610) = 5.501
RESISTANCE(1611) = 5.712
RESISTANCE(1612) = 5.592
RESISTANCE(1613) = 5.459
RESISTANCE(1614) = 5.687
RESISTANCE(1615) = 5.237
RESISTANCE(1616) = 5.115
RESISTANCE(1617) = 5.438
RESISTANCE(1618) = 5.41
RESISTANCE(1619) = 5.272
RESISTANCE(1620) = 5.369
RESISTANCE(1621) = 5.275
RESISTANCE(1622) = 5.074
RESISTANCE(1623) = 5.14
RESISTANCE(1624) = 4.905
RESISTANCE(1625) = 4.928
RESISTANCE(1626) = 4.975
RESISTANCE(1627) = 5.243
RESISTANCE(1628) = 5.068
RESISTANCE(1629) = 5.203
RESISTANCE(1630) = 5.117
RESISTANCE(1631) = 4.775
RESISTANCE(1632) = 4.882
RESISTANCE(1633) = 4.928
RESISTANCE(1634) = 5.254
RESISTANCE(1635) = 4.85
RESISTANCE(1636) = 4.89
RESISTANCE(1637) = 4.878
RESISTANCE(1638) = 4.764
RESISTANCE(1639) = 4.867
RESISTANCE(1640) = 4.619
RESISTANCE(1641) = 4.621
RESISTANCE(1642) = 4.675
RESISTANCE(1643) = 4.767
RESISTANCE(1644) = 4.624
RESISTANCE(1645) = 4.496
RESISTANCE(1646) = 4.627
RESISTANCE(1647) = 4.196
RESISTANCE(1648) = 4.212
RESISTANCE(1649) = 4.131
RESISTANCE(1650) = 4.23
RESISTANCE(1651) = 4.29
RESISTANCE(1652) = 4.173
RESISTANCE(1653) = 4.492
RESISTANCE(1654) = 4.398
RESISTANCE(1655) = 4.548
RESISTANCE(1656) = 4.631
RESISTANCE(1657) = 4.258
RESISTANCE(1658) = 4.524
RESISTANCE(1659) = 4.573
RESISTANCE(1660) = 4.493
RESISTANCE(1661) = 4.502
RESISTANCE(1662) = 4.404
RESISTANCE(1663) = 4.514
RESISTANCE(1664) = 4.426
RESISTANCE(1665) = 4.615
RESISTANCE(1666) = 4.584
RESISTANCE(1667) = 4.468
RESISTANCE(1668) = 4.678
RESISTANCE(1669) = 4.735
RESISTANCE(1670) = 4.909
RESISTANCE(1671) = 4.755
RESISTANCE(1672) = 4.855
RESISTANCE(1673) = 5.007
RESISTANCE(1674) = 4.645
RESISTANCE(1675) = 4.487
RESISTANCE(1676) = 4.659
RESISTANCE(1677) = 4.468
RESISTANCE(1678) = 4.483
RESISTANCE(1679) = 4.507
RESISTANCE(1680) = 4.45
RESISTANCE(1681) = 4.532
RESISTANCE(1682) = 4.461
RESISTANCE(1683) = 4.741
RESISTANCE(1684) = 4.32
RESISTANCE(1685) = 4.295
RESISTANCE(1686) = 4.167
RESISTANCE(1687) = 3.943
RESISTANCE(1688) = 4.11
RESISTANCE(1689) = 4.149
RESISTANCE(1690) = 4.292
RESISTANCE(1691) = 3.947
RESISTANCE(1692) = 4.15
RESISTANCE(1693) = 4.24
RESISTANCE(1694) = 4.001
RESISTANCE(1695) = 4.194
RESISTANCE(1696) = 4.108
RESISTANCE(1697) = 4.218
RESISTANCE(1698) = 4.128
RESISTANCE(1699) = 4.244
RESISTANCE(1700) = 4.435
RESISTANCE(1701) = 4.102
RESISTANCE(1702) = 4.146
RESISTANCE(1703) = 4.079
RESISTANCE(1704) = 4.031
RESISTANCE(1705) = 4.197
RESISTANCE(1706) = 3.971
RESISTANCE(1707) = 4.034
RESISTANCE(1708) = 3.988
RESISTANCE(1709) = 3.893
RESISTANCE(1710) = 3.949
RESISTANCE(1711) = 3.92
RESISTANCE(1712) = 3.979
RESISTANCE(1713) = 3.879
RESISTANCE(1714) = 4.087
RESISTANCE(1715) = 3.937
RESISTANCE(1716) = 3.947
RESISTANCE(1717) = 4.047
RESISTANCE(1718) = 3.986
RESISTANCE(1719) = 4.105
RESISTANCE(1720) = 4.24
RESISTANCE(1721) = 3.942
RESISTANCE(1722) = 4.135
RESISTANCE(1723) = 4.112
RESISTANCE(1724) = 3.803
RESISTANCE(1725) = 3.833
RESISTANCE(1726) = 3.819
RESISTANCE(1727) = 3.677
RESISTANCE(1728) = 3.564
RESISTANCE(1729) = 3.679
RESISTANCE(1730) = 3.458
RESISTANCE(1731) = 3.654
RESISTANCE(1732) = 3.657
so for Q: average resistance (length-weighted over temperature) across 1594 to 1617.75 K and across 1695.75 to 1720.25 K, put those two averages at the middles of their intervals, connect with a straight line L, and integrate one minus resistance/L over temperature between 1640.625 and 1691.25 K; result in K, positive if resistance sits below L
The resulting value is 2.7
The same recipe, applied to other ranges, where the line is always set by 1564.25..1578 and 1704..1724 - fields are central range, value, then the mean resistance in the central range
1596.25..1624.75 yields -1.61 K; 5.54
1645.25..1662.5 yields 1.21 K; 4.39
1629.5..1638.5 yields 0.07 K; 4.93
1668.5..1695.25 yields -0.18 K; 4.43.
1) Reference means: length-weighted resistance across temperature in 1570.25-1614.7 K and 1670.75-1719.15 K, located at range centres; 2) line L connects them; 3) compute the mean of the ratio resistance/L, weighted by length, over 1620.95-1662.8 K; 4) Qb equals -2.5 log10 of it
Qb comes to 0.08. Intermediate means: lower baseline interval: 5.86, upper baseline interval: 4.23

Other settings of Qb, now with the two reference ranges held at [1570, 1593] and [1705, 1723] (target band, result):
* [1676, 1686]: 0.01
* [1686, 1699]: 0.05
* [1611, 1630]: 0.03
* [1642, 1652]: 0.14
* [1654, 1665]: 0.07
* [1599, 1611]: -0.02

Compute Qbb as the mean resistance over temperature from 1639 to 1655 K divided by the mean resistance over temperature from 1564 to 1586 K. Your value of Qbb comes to 0.78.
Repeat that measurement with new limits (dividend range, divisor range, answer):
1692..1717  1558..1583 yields 0.78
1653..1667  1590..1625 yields 0.80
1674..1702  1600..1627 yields 0.79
